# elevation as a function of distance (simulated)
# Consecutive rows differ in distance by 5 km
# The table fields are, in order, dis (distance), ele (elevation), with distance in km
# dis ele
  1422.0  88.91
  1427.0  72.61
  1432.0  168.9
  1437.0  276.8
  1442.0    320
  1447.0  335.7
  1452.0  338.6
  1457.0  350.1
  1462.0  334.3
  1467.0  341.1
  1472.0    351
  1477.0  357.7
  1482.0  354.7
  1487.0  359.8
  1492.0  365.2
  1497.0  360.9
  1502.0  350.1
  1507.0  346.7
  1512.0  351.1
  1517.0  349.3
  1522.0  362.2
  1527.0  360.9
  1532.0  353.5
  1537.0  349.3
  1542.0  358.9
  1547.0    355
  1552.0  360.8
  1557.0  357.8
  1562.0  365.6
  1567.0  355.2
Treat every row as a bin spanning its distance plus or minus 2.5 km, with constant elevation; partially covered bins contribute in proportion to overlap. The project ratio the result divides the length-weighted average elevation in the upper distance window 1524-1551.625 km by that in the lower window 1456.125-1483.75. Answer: 1.0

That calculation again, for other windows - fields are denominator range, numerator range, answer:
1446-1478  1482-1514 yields 1.03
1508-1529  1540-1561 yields 1.01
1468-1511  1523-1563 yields 1.01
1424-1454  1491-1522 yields 1.43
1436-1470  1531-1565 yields 1.08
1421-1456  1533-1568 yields 1.49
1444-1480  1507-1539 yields 1.03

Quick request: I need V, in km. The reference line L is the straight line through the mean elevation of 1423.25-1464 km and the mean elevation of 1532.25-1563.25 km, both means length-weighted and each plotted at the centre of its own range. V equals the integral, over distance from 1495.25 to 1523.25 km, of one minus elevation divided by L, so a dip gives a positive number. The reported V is -2.47 km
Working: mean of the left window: 268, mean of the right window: 357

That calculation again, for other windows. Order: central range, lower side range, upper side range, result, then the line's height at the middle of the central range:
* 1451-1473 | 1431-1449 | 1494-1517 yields -2.66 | 306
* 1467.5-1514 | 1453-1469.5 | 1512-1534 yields -0.84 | 348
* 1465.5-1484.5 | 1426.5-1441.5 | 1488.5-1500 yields -2.45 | 312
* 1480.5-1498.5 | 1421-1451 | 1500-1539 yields -3.19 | 306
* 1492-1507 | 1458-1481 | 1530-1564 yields -0.21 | 351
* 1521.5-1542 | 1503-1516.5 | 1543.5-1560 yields -0.14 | 354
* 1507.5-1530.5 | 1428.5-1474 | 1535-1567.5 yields -0.91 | 341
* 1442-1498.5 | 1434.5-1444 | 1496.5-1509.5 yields -4.38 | 324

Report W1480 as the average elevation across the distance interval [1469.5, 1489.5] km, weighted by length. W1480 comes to 356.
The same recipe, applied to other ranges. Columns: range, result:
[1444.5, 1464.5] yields 340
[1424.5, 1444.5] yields 210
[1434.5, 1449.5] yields 311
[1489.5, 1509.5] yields 356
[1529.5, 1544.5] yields 354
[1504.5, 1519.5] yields 349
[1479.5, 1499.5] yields 360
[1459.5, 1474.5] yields 342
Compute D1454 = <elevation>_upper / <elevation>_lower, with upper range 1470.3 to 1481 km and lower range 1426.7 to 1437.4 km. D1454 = 2.05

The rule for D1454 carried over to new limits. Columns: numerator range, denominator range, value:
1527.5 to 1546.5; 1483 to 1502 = 0.99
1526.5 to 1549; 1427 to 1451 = 1.38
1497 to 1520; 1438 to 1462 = 1.06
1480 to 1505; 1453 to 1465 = 1.05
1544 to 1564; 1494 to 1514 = 1.02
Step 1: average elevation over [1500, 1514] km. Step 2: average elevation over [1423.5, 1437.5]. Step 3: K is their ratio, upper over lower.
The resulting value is 2.30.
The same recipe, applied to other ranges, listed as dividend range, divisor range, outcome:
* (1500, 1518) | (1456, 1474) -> 1.02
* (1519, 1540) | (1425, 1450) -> 1.48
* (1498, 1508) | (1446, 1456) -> 1.03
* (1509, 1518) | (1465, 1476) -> 1.01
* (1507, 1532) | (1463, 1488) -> 1.01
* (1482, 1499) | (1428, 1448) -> 1.41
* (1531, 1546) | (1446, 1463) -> 1.04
